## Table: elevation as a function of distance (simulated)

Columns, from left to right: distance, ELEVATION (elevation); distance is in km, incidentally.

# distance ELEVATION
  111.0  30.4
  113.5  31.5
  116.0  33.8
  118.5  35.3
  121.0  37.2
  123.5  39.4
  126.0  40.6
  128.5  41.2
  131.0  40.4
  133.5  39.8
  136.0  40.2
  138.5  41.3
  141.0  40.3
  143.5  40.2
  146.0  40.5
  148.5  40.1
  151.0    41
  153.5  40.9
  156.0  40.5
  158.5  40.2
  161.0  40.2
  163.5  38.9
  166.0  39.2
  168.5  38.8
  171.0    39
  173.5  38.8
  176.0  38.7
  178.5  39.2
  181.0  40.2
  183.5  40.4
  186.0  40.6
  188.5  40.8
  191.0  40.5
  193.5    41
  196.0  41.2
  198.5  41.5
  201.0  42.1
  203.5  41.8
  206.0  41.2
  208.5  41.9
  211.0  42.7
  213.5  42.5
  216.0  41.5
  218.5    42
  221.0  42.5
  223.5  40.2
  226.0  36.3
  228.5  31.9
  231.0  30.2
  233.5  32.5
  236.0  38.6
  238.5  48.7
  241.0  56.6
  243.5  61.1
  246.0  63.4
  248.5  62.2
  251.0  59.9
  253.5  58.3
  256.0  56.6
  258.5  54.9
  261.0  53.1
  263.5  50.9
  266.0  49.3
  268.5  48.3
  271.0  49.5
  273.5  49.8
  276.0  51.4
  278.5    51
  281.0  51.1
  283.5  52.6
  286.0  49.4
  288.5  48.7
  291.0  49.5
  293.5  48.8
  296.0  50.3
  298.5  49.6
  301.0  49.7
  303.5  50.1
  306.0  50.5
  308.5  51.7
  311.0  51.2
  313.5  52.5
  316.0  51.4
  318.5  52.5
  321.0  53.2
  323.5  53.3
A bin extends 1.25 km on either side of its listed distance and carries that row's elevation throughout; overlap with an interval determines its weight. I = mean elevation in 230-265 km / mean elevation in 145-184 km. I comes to 1.31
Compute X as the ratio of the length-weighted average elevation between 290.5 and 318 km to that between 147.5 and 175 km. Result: 1.3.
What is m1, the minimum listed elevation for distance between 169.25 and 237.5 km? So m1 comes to 30.2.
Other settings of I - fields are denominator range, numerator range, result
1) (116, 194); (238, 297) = 1.34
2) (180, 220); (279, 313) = 1.22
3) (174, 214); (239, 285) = 1.33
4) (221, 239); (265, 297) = 1.36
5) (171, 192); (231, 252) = 1.29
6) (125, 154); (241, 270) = 1.39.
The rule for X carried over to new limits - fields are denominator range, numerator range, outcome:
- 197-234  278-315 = 1.28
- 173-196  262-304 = 1.25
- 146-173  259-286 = 1.27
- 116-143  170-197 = 1.02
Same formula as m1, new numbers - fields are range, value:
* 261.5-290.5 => 48.3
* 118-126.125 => 35.3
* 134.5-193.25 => 38.7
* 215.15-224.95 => 40.2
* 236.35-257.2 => 48.7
